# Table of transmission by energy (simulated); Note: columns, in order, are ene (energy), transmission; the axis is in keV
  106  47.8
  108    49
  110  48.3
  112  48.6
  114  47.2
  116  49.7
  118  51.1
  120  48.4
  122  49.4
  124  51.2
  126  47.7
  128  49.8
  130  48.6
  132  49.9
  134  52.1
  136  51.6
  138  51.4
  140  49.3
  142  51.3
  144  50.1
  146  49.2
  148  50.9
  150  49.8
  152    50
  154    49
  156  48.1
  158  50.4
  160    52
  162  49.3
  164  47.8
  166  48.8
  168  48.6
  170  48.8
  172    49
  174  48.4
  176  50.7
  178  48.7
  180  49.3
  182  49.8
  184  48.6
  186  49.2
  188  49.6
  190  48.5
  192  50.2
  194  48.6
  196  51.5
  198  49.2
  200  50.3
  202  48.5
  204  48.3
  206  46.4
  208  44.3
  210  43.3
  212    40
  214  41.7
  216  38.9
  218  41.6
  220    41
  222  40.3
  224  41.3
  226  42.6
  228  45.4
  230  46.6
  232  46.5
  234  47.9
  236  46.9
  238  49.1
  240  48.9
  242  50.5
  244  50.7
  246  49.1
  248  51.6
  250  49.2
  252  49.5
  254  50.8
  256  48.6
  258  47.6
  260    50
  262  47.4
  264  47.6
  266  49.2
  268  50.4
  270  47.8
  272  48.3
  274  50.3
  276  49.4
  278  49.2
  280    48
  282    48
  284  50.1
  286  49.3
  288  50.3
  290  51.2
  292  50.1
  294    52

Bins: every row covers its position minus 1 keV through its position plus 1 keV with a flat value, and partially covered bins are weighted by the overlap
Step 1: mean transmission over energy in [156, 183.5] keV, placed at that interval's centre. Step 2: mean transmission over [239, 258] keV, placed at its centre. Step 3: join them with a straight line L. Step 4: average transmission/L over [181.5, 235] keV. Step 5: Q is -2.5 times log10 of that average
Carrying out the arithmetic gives 0.082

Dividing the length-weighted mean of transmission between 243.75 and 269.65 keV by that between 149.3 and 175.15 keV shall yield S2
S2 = 1.00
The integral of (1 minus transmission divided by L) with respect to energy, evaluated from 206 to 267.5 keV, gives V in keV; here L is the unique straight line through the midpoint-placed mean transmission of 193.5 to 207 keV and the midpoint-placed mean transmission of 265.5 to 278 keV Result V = 3.5 keV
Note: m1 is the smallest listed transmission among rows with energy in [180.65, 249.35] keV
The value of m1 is 38.9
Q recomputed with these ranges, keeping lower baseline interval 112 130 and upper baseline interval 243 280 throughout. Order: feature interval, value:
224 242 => 0.059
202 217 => 0.131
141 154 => -0.019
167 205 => 0.000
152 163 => -0.012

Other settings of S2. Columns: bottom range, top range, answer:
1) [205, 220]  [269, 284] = 1.16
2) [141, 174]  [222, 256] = 0.96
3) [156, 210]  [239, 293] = 1.01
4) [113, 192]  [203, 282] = 0.94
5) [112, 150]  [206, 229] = 0.84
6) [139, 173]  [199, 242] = 0.91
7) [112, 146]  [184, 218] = 0.94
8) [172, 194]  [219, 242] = 0.92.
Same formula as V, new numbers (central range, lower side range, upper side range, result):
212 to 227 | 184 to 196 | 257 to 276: 2.49 keV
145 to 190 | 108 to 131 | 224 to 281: -0.46 keV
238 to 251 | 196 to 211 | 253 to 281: -0.41 keV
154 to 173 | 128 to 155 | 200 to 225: -0.44 keV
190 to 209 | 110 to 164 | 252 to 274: 0.29 keV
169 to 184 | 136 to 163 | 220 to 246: -0.10 keV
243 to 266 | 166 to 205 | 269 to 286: -0.13 keV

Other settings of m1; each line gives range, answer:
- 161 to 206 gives 46.4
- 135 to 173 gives 47.8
